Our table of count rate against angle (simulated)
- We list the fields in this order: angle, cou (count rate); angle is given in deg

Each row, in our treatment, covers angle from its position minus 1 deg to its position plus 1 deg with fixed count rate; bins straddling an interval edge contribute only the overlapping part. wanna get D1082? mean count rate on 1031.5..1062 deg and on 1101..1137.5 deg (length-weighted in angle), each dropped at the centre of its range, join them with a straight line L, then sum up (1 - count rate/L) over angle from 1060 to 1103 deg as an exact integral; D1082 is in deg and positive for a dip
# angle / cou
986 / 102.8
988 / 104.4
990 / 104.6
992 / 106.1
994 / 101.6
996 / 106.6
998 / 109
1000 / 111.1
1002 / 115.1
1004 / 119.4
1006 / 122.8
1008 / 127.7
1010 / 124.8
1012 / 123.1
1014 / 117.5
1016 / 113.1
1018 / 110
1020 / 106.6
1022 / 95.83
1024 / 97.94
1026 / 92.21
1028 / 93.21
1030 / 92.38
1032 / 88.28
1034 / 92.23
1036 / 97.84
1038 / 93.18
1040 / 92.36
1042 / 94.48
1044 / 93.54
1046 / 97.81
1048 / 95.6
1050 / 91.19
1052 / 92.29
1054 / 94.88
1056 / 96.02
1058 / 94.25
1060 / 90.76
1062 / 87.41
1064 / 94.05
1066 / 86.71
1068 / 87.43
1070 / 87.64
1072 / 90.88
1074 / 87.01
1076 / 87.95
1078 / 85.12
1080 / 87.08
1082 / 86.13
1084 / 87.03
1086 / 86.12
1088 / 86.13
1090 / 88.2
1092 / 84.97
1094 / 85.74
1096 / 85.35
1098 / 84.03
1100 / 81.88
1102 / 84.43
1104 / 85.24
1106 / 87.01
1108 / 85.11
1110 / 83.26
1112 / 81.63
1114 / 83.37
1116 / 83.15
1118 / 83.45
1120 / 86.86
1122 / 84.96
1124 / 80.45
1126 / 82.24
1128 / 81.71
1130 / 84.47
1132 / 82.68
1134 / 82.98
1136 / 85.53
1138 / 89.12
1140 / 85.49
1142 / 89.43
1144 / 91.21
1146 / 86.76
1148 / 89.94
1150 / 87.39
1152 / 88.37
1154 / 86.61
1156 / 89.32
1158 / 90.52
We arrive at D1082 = 1.0 deg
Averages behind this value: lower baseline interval 93.5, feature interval 86.8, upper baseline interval 83.9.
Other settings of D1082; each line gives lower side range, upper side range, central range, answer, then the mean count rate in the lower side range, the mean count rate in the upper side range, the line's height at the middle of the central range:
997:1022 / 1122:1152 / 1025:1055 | 4.2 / 116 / 85.7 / 109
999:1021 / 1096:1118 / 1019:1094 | 7.2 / 117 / 84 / 101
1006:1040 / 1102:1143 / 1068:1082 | 1.0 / 104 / 84.4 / 93.9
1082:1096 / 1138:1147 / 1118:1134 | 0.8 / 86.3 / 88.3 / 87.7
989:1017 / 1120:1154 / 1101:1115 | 1.2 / 114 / 85.9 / 92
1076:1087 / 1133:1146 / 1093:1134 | 1.4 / 86.4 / 87.3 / 86.9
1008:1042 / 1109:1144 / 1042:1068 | 1.2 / 102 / 84.4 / 97.1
